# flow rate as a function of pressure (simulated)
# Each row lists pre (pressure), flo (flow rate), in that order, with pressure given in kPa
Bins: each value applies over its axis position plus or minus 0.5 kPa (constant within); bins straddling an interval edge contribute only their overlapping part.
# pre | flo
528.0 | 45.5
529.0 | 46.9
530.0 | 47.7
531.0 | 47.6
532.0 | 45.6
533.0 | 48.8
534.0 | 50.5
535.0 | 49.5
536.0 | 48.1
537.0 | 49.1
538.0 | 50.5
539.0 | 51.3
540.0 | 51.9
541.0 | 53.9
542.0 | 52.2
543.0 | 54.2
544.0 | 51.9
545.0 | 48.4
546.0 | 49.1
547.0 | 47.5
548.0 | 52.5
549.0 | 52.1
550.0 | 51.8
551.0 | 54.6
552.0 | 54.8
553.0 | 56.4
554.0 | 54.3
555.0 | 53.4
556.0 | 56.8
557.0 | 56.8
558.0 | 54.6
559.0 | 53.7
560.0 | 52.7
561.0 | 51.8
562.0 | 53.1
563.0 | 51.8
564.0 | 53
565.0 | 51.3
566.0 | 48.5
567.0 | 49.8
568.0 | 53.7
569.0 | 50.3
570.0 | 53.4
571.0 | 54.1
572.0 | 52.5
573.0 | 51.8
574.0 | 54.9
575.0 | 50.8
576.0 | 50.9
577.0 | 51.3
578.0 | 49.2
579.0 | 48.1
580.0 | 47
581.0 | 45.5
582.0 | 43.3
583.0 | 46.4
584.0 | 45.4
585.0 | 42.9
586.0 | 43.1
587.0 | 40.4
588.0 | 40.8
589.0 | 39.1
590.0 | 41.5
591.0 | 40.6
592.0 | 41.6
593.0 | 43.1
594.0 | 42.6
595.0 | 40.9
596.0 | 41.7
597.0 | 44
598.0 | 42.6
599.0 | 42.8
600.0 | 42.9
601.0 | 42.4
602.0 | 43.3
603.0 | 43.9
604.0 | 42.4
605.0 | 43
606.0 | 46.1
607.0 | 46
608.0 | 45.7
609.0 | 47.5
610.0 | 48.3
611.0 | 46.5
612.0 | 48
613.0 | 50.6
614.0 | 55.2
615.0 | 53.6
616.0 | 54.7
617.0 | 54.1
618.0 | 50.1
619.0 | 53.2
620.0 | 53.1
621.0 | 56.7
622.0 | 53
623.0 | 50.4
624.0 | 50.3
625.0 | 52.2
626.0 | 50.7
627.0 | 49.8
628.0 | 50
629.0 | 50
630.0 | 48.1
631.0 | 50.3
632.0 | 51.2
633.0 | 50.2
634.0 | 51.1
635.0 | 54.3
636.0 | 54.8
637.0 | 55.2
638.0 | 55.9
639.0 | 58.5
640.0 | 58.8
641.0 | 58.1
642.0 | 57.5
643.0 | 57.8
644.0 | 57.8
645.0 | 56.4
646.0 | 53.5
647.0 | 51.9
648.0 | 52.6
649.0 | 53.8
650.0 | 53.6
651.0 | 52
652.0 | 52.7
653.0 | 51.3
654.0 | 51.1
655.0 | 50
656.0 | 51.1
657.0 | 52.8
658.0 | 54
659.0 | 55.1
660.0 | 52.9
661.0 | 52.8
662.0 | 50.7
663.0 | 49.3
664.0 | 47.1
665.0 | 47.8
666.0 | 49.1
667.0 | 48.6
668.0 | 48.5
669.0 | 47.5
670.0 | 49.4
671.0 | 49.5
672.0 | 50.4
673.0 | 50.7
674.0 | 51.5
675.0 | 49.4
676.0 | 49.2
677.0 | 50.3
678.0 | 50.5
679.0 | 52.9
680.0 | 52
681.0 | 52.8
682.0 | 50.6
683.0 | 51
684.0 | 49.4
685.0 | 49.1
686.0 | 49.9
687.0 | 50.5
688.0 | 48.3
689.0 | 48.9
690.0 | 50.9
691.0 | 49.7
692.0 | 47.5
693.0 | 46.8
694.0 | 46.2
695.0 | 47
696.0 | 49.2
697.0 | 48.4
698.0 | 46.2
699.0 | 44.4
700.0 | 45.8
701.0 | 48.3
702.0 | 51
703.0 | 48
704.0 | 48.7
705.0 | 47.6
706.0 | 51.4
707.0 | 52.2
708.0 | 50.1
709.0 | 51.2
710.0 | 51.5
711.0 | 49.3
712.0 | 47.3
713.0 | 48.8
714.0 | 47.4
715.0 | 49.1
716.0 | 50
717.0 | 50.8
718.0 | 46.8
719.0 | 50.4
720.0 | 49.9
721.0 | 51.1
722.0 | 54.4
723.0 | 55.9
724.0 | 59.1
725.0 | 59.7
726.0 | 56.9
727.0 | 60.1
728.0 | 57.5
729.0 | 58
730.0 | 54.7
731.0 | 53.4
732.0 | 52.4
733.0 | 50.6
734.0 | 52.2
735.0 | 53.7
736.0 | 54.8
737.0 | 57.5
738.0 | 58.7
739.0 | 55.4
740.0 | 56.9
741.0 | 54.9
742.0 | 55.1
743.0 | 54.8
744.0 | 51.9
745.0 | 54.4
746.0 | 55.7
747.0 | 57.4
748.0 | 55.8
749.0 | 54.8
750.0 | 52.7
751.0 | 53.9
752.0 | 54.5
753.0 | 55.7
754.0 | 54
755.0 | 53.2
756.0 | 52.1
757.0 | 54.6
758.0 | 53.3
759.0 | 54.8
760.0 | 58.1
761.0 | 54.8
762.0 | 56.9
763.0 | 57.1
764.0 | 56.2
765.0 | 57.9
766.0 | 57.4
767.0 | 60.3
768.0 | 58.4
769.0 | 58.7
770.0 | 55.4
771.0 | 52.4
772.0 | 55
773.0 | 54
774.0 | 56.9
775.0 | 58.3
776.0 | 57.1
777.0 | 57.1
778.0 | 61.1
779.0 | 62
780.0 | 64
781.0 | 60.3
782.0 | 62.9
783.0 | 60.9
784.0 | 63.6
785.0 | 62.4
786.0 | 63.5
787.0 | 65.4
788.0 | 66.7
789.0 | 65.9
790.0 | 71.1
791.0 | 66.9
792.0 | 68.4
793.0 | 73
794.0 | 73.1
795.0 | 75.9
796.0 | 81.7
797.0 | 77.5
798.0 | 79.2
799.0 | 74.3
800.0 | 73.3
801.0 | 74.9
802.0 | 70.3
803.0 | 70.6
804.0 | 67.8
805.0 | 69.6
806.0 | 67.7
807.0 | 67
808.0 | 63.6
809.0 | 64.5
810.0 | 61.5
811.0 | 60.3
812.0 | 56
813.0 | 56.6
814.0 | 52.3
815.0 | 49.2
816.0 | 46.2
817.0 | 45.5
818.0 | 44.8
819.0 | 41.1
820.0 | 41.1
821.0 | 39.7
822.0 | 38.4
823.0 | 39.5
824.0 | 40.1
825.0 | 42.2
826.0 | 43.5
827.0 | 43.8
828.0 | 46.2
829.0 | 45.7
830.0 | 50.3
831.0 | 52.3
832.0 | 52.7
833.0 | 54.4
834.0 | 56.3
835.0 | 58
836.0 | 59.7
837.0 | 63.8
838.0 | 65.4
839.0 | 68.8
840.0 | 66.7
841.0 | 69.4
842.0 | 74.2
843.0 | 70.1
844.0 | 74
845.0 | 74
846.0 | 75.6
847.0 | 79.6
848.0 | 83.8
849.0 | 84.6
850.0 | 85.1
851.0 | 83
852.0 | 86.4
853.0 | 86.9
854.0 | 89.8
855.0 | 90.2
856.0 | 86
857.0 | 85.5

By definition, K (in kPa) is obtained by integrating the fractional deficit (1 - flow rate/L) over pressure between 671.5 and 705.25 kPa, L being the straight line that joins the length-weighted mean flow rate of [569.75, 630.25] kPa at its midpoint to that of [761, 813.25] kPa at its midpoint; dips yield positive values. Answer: 3.67 kPa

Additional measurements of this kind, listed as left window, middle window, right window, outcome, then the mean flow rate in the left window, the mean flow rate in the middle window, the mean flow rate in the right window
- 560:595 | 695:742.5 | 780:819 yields 5.4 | 47.7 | 52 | 64.8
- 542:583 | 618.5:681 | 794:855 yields 3.9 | 51.7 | 52.1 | 63.2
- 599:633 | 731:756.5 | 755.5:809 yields 2.4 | 49.1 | 54.5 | 63.4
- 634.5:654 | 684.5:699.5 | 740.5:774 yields 1.9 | 55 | 48.2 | 55.4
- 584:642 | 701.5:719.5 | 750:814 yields 2.2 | 48.3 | 49.5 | 62.3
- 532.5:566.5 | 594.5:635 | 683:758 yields 2.8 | 52.1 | 48.5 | 52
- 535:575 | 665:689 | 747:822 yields 2.7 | 52.3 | 50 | 60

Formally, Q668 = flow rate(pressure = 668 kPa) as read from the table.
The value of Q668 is 48.5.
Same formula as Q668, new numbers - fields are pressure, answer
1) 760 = 58.1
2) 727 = 60.1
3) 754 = 54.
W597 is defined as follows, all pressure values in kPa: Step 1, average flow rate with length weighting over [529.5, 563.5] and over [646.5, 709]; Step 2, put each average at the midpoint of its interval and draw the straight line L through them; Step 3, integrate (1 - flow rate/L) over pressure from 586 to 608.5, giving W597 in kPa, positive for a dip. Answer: 3.7 kPa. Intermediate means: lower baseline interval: 51.7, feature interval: 42.6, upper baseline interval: 50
